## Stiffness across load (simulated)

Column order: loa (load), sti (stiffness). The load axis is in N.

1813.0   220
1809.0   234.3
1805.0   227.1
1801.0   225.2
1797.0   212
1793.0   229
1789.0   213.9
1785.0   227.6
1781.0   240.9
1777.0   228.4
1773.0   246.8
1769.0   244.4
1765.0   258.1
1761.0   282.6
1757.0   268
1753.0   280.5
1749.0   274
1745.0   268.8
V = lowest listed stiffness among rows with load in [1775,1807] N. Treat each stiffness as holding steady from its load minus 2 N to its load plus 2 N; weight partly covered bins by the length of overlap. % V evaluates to 212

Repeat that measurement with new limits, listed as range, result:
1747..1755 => 274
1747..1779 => 228.4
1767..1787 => 227.6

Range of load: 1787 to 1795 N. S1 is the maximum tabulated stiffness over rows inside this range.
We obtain 229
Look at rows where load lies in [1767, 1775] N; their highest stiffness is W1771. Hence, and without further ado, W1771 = 246.8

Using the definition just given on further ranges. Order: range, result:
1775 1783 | 240.9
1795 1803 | 225.2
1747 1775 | 282.6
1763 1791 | 258.1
